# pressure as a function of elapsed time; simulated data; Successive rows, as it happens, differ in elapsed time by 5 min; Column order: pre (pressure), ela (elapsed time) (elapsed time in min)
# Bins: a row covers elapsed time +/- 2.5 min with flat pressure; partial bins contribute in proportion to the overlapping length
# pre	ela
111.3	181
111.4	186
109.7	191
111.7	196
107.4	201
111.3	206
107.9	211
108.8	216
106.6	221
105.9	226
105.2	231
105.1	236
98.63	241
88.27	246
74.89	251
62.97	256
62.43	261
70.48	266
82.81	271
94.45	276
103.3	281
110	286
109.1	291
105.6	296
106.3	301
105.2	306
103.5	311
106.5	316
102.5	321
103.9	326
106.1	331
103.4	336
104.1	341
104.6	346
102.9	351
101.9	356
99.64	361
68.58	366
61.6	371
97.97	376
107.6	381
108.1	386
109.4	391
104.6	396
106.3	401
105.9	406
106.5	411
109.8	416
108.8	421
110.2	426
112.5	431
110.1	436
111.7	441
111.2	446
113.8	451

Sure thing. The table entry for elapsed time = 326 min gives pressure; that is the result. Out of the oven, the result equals 103.9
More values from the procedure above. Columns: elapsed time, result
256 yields 62.97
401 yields 106.3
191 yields 109.7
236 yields 105.1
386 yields 108.1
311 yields 103.5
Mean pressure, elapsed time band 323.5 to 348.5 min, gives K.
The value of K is 104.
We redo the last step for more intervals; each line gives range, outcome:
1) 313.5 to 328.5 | 104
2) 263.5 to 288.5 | 92.2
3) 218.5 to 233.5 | 106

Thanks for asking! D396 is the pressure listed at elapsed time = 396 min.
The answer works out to 104.6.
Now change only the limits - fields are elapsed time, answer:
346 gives 104.6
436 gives 110.1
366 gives 68.58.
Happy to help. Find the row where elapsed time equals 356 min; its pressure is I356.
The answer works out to 101.9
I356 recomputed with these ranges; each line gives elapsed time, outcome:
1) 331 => 106.1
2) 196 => 111.7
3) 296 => 105.6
